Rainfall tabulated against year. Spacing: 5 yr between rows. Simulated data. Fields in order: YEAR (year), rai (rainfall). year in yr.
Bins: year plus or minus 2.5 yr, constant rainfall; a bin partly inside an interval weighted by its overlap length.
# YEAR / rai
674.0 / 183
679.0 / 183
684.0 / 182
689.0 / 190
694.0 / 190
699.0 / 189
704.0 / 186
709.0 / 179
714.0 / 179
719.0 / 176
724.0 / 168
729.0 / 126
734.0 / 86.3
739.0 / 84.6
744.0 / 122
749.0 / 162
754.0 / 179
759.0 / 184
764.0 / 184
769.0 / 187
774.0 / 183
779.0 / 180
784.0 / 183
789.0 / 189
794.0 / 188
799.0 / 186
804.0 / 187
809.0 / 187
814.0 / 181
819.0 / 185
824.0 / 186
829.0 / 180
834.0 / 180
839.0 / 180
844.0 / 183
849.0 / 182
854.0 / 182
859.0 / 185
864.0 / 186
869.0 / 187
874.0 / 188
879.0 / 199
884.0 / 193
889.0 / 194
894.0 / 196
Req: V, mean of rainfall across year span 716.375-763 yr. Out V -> 145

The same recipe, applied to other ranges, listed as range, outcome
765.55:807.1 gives 185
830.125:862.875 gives 182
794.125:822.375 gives 185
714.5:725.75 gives 174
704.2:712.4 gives 181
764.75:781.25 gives 183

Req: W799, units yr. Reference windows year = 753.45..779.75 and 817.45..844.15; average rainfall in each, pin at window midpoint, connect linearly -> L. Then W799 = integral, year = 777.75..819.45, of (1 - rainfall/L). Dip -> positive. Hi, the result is -0.58 yr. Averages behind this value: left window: 183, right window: 182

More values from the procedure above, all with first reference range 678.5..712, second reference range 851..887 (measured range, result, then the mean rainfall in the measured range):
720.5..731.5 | 2.2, 150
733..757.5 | 7.2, 132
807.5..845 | 1.0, 183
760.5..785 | 0.5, 183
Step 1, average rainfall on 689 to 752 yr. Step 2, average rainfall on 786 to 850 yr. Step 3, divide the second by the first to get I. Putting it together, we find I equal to 1.2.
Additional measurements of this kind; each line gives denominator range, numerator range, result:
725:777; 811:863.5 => 1.21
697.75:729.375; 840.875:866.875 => 1.05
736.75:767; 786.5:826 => 1.21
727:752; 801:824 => 1.58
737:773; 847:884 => 1.17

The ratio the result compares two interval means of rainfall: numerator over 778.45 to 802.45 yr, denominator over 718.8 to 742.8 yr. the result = 1.5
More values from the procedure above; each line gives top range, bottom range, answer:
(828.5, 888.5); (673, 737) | 1.10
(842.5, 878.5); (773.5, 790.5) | 1.01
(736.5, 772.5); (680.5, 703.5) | 0.84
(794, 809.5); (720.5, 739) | 1.51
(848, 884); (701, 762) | 1.22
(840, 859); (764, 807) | 0.98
